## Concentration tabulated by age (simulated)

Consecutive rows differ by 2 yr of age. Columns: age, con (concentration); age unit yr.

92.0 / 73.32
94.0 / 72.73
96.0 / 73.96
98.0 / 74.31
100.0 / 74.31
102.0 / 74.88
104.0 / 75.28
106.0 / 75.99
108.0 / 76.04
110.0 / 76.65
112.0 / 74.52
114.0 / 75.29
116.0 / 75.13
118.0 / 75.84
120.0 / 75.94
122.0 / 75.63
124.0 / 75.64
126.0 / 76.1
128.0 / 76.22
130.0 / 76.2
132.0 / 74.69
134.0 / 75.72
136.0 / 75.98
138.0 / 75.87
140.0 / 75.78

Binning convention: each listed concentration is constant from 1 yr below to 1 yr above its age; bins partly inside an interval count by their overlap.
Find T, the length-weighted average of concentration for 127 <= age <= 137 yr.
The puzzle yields 75.8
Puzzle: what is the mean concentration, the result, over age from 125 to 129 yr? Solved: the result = 76.2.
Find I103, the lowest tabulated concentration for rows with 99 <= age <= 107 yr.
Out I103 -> 74.31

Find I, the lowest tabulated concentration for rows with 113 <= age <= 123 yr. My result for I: 75.13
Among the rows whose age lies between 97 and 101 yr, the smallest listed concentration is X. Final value 74.31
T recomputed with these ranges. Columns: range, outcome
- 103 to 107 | 75.6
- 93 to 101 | 73.8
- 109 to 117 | 75.4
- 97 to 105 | 74.7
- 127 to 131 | 76.2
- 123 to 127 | 75.9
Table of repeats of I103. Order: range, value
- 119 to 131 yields 75.63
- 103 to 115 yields 74.52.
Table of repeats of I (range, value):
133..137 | 75.72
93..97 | 72.73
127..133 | 74.69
